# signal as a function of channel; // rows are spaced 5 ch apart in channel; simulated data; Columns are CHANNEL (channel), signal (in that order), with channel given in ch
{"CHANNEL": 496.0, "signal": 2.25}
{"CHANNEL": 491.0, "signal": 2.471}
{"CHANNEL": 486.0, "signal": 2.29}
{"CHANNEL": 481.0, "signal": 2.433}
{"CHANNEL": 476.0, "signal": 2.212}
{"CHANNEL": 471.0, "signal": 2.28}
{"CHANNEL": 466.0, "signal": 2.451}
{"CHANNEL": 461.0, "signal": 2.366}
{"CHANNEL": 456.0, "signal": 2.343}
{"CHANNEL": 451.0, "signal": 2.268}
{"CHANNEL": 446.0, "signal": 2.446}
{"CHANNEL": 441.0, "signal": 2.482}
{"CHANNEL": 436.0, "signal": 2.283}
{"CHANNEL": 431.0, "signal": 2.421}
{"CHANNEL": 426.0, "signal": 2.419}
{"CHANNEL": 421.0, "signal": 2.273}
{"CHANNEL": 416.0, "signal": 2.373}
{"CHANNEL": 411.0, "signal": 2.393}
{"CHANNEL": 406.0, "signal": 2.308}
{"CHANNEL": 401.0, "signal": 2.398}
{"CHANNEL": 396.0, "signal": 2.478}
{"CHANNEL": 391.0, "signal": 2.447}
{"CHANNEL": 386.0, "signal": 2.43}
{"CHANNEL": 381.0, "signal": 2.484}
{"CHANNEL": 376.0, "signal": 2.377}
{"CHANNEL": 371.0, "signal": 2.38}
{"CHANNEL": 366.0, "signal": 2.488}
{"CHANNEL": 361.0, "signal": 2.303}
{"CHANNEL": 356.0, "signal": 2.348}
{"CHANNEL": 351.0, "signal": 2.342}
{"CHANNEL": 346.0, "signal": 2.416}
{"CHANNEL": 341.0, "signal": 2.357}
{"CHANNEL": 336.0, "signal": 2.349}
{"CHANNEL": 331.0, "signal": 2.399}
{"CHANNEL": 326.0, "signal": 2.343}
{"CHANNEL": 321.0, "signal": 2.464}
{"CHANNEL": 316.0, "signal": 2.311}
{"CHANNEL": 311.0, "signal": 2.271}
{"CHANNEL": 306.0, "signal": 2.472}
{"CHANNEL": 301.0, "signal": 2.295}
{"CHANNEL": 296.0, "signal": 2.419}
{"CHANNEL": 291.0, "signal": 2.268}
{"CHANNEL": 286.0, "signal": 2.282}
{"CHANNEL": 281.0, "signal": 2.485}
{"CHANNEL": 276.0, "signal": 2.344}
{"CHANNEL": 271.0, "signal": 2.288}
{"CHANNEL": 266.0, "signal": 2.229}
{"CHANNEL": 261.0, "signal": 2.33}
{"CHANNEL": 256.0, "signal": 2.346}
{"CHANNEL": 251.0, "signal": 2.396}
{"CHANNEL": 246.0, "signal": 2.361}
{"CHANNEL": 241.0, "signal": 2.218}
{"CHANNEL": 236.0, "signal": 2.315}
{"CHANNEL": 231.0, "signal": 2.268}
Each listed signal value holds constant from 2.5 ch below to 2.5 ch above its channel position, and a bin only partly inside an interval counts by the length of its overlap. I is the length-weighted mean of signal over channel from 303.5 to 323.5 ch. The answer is 2.38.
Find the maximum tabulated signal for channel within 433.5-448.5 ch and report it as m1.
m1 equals 2.482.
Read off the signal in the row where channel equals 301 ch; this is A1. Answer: 2.295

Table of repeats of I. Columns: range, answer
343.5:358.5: 2.37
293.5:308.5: 2.4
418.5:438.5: 2.35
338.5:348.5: 2.39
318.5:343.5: 2.38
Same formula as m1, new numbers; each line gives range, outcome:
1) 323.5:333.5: 2.399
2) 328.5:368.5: 2.488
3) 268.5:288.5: 2.485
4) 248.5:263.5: 2.396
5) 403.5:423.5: 2.393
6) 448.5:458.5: 2.343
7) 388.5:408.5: 2.478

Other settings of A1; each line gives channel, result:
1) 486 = 2.29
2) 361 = 2.303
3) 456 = 2.343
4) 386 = 2.43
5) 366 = 2.488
